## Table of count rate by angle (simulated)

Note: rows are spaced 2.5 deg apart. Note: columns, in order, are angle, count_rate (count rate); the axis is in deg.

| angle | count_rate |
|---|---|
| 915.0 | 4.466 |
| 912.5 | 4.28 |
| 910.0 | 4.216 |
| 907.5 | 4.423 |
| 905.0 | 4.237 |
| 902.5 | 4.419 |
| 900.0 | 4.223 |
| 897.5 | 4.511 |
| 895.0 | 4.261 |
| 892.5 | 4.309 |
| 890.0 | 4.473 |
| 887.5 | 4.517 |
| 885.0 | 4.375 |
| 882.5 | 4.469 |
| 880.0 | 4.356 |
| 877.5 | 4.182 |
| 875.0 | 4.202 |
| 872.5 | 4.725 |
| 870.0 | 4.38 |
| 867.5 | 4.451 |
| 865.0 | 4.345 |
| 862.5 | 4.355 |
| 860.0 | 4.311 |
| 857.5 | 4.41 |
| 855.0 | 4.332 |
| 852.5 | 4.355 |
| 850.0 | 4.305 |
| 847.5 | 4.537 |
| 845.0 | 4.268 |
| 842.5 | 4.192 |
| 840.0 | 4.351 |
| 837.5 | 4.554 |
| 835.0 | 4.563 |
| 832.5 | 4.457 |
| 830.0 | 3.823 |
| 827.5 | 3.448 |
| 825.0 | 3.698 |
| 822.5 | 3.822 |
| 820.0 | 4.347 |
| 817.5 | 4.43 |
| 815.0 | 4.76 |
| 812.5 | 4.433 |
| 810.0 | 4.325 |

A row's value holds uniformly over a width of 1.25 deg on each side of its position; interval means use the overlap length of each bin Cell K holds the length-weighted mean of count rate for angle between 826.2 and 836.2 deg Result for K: 4.07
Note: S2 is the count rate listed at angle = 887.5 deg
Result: 4.517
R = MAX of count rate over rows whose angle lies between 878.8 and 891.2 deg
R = 4.517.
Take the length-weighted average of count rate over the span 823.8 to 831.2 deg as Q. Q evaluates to 3.65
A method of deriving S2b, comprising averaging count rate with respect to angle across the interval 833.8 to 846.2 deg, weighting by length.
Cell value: 4.39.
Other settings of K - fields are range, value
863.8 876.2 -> 4.42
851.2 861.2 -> 4.35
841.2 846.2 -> 4.23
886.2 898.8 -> 4.41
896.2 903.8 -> 4.38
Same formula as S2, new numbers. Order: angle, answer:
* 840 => 4.351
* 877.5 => 4.182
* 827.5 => 3.448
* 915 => 4.466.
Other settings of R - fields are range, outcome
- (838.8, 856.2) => 4.537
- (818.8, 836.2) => 4.563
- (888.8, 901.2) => 4.511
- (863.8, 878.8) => 4.725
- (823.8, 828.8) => 3.698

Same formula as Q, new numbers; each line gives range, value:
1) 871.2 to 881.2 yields 4.37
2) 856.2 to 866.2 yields 4.36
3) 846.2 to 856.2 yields 4.38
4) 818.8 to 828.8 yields 3.83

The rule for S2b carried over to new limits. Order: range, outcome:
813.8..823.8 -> 4.33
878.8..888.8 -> 4.43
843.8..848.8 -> 4.4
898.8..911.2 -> 4.3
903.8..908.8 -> 4.33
